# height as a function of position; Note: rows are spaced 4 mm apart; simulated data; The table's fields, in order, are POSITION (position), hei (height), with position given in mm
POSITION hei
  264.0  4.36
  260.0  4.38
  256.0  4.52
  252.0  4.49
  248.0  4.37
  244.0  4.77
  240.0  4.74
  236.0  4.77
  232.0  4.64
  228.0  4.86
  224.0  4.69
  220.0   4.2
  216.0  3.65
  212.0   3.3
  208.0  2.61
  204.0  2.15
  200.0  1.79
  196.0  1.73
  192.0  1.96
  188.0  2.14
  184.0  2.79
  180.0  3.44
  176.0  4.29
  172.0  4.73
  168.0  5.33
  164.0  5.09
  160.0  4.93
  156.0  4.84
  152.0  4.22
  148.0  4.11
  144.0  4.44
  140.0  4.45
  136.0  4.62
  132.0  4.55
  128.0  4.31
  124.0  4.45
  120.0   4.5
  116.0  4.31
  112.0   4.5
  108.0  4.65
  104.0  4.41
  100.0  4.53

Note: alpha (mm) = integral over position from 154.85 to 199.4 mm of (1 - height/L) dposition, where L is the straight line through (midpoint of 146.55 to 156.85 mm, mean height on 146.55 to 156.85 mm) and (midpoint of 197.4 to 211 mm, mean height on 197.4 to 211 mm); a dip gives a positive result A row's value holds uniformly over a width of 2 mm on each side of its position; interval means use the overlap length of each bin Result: -2.9 mm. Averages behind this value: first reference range 4.35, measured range 3.67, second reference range 2.25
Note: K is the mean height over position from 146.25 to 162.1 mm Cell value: 4.54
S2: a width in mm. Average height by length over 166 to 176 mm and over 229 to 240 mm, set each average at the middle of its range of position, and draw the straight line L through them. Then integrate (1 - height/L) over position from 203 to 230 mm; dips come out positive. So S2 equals 6.1 mm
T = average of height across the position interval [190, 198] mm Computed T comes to 1.84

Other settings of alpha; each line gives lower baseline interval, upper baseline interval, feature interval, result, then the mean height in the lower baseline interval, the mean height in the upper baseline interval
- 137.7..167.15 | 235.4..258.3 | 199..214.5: 6.93 mm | 4.61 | 4.6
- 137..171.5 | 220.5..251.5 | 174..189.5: 4.89 mm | 4.68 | 4.66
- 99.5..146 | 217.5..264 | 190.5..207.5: 9.62 mm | 4.47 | 4.56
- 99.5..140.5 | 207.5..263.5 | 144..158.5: 0.08 mm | 4.48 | 4.33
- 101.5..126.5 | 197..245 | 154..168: -2.83 mm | 4.47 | 3.78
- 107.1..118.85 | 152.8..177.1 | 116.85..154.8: 1.86 mm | 4.47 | 4.86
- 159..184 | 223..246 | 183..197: 7.42 mm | 4.48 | 4.75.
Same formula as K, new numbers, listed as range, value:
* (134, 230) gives 3.77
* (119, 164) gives 4.52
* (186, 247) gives 3.48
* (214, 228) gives 4.28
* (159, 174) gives 5.03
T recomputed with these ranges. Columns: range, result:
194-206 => 1.89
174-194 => 2.92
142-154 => 4.26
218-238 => 4.63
